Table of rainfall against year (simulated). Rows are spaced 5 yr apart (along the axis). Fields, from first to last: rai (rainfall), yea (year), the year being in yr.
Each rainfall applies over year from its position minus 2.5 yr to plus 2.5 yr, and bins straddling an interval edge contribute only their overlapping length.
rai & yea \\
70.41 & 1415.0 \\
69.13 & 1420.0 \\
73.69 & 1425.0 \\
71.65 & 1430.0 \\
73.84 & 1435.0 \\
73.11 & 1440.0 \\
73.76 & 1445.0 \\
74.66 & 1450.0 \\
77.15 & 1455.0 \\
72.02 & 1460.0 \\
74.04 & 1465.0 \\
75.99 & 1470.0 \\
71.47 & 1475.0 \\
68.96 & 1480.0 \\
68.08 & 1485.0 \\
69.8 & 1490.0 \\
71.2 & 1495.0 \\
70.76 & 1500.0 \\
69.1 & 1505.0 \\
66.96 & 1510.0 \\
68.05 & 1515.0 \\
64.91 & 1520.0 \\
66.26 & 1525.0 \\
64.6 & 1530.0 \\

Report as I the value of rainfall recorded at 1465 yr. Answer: 74.04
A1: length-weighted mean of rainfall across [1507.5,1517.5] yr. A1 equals 67.5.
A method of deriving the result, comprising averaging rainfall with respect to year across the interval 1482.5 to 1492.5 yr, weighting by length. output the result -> 68.9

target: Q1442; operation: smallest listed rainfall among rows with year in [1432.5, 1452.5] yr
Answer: 73.11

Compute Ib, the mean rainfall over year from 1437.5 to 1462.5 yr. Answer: 74.1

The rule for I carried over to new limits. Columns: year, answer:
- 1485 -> 68.08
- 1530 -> 64.6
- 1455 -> 77.15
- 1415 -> 70.41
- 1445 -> 73.76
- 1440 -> 73.11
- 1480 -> 68.96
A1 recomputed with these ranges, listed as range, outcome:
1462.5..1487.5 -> 71.7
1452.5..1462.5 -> 74.6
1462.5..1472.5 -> 75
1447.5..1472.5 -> 74.8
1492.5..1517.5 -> 69.2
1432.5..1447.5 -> 73.6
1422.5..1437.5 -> 73.1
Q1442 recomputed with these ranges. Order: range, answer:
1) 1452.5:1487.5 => 68.08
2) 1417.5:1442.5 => 69.13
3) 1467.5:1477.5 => 71.47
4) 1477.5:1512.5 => 66.96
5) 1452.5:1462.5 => 72.02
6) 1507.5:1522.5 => 64.91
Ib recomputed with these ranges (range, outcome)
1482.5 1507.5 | 69.8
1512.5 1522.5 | 66.5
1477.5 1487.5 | 68.5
